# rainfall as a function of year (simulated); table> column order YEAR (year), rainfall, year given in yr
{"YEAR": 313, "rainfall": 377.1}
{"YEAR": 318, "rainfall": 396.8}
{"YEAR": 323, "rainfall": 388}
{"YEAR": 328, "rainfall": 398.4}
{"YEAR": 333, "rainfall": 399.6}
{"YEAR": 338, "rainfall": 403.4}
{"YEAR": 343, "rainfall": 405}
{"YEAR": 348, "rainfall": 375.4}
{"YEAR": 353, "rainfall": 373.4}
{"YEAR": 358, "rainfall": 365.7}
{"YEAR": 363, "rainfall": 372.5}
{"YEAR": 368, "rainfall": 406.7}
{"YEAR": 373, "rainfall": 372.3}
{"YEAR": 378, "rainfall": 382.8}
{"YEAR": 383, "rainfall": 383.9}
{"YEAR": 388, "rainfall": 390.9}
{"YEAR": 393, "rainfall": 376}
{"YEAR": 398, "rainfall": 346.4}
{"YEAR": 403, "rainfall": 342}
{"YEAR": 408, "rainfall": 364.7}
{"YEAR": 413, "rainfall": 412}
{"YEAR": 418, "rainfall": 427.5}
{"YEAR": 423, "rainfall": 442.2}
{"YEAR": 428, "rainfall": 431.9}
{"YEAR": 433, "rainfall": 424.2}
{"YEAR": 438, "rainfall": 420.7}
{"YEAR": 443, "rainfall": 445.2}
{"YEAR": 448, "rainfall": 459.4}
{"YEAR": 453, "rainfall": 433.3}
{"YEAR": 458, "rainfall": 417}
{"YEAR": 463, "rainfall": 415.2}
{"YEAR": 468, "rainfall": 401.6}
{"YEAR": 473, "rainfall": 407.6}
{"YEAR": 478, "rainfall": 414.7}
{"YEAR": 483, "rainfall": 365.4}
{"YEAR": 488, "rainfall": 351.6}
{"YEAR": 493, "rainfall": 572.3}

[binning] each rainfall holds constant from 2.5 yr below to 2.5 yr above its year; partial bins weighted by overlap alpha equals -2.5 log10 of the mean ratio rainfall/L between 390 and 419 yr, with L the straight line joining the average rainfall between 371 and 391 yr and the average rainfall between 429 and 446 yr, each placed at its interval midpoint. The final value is 0.08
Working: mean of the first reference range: 383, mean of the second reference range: 431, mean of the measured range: 376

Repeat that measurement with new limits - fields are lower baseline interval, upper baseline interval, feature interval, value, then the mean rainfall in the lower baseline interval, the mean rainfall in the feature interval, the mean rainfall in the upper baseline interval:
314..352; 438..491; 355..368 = 0.06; 394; 376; 413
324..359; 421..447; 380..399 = 0.10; 390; 377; 434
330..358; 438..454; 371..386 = 0.07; 389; 380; 443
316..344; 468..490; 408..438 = -0.08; 398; 422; 387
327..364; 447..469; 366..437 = 0.03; 387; 394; 425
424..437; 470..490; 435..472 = -0.05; 429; 427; 386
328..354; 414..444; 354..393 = 0.07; 393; 381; 430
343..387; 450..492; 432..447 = -0.09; 381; 434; 408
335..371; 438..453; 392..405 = 0.17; 386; 353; 444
